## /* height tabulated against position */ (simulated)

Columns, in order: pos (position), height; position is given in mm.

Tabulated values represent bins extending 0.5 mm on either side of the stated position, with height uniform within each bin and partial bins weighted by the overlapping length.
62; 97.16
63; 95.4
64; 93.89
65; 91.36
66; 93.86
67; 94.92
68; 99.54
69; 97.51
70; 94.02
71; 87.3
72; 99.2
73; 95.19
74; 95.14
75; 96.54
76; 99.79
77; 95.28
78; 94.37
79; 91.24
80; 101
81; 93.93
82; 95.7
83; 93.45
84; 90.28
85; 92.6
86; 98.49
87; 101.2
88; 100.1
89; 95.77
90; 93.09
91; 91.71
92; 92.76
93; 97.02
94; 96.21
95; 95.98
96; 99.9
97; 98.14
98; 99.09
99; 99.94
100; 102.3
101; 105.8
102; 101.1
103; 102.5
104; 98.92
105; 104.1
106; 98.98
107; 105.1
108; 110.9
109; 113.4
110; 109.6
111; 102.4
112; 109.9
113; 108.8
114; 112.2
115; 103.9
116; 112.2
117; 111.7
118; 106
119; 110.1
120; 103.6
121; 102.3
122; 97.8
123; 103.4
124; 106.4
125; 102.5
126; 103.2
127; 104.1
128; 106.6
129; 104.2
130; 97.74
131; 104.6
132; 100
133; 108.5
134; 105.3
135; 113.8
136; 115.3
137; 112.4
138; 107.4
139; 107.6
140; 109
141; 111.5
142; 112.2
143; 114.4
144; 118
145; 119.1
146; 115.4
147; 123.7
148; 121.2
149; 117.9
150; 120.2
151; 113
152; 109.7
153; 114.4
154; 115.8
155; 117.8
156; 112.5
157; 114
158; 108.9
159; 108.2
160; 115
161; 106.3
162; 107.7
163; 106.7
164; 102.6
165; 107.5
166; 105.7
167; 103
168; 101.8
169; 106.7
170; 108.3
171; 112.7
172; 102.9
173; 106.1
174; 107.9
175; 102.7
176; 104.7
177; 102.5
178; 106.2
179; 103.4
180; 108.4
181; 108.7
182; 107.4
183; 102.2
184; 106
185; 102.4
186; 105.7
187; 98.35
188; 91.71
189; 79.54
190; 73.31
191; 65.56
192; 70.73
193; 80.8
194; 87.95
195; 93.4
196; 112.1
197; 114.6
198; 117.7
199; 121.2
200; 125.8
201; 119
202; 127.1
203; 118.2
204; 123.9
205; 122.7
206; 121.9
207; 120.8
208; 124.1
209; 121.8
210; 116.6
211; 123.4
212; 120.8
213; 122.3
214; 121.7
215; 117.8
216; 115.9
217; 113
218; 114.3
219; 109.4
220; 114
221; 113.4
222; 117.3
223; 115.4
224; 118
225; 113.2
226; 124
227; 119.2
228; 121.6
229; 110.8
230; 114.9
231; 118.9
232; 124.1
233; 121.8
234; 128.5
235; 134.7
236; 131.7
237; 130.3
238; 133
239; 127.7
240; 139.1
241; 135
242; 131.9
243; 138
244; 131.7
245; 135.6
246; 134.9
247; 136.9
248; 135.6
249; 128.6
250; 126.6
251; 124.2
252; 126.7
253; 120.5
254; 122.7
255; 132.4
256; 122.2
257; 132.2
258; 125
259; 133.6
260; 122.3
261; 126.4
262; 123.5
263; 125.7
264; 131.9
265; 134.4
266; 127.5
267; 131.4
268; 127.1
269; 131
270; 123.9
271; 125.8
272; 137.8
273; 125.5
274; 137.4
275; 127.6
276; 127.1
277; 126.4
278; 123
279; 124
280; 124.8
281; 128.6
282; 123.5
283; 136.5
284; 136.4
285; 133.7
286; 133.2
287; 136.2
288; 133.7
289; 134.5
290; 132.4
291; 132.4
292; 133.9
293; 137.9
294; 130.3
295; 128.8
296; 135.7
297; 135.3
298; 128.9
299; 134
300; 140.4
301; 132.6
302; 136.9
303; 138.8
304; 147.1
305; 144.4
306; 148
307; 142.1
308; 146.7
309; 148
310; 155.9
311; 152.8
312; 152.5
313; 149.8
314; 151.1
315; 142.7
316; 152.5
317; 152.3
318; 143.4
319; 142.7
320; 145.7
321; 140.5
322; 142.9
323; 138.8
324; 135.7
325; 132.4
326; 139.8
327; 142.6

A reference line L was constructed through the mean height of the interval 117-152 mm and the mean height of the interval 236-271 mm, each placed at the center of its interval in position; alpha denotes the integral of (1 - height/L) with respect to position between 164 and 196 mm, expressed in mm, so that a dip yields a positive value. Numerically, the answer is 4.89 mm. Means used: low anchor 109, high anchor 130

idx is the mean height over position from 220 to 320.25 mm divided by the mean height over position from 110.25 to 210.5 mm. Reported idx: 1.22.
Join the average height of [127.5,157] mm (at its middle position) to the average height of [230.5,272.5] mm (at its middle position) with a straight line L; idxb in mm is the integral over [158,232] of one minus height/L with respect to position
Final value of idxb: 6.8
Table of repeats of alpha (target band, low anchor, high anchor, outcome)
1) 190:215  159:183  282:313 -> 0.64 mm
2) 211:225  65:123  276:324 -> 0.74 mm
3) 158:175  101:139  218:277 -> 1.00 mm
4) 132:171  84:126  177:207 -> -3.05 mm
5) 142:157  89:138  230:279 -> -0.84 mm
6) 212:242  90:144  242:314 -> 0.66 mm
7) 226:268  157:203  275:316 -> -1.72 mm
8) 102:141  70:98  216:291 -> -1.40 mm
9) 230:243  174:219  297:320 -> -0.89 mm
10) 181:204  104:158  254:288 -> 3.21 mm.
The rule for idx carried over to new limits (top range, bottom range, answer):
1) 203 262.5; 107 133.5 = 1.17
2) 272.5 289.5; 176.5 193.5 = 1.37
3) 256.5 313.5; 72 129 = 1.33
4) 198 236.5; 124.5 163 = 1.08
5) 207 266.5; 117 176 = 1.14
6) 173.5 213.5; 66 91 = 1.12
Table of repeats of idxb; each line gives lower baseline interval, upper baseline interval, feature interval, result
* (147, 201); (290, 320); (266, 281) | 0.6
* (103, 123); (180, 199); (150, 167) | -1.7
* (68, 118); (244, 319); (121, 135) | 0.3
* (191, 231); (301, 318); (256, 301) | 2.1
